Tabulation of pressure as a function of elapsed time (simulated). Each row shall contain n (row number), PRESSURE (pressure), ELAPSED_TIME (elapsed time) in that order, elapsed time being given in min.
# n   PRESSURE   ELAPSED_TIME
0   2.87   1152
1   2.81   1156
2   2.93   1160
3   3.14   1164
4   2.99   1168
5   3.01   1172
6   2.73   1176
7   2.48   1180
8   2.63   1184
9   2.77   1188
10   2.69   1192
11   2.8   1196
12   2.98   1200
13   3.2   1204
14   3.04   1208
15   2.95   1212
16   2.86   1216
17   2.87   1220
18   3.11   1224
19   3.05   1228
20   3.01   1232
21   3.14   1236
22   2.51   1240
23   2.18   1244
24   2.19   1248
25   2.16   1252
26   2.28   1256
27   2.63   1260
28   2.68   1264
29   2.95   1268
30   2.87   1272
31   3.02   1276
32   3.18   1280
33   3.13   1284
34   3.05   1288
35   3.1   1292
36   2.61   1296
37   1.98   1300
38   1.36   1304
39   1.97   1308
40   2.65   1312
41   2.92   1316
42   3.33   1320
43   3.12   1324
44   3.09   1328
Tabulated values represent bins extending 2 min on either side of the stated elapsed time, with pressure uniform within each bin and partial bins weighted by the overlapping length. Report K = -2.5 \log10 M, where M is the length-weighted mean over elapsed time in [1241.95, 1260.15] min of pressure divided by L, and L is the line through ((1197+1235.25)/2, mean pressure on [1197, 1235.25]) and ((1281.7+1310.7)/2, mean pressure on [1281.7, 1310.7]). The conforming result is 0.22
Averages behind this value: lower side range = 3.01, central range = 2.25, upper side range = 2.47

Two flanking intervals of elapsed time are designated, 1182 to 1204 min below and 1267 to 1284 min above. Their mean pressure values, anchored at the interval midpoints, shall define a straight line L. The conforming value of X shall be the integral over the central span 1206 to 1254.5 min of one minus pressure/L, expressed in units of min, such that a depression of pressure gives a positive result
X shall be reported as 2.6 min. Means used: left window 2.81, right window 3.02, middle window 2.75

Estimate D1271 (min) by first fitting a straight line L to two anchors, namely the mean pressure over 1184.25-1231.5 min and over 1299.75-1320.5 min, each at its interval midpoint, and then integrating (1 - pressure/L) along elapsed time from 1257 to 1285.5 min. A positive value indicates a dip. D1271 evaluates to -3.82 min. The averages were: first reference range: 2.93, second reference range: 2.33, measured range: 2.9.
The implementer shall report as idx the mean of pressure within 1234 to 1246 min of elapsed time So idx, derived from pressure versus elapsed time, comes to 2.61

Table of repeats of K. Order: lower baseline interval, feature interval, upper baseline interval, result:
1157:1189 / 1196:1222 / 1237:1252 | -0.15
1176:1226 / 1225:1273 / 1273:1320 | 0.05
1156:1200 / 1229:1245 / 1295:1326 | -0.04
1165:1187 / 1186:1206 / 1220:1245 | -0.03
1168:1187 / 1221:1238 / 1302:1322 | -0.17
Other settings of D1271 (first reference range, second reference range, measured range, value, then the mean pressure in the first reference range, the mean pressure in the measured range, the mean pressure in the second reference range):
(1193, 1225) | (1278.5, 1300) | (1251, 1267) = 2.43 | 2.96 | 2.49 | 2.91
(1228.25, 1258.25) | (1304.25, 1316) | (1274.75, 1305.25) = -4.50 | 2.53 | 2.7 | 2.27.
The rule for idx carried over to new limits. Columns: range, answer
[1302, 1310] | 1.67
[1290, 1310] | 2.2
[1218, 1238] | 3.04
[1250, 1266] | 2.44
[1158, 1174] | 3.02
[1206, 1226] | 2.97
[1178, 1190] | 2.63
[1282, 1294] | 3.09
